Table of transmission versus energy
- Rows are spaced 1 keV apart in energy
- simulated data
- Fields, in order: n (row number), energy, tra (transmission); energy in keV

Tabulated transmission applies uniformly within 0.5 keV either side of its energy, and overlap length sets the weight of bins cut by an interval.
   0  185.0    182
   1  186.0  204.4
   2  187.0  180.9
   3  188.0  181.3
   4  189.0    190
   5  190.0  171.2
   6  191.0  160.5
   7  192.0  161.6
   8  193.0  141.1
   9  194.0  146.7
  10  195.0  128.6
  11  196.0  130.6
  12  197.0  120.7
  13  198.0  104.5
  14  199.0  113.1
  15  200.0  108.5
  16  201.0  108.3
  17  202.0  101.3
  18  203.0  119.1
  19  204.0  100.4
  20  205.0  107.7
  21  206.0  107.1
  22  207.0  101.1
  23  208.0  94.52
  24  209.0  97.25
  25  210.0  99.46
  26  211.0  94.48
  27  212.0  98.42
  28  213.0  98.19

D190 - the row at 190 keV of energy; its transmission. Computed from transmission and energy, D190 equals 171.2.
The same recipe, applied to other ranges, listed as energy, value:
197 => 120.7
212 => 98.42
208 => 94.52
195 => 128.6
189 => 190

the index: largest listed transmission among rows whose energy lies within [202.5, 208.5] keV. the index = 119.1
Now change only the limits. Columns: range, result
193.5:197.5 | 146.7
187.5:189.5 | 190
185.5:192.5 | 204.4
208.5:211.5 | 99.46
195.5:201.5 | 130.6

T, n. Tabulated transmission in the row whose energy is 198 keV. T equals 104.5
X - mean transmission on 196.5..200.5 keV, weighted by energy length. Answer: 112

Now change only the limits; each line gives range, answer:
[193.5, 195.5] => 138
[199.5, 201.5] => 108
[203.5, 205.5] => 104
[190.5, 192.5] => 161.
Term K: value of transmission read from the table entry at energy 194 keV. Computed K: 146.7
